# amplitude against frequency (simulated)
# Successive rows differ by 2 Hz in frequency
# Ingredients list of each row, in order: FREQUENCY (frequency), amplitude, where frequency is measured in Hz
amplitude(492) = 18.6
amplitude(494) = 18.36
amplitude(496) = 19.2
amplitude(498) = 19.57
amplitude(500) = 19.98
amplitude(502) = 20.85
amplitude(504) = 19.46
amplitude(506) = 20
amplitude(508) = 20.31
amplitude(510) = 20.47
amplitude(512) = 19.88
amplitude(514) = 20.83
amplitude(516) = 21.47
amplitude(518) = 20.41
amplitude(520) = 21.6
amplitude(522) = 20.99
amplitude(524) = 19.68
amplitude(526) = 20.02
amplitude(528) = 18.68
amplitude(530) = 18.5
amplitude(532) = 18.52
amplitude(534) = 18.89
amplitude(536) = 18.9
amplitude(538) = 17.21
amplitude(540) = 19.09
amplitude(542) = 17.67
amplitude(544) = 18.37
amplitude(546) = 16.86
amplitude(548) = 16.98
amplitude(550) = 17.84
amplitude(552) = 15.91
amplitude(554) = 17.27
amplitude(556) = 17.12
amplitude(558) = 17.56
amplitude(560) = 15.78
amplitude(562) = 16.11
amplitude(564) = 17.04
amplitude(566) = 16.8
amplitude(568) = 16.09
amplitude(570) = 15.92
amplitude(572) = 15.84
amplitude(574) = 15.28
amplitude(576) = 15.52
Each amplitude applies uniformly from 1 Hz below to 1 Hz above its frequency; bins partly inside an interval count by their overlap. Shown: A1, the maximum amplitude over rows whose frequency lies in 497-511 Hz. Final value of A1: 20.85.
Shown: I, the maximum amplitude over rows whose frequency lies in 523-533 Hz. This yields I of 20.02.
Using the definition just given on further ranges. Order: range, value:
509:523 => 21.6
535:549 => 19.09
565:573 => 16.8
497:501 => 19.98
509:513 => 20.47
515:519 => 21.47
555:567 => 17.56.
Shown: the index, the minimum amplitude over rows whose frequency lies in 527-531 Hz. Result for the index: 18.5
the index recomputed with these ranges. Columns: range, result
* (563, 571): 15.92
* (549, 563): 15.78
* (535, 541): 17.21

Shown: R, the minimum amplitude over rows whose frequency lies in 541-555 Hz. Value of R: 15.91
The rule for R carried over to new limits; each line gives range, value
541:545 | 17.67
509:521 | 19.88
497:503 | 19.57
